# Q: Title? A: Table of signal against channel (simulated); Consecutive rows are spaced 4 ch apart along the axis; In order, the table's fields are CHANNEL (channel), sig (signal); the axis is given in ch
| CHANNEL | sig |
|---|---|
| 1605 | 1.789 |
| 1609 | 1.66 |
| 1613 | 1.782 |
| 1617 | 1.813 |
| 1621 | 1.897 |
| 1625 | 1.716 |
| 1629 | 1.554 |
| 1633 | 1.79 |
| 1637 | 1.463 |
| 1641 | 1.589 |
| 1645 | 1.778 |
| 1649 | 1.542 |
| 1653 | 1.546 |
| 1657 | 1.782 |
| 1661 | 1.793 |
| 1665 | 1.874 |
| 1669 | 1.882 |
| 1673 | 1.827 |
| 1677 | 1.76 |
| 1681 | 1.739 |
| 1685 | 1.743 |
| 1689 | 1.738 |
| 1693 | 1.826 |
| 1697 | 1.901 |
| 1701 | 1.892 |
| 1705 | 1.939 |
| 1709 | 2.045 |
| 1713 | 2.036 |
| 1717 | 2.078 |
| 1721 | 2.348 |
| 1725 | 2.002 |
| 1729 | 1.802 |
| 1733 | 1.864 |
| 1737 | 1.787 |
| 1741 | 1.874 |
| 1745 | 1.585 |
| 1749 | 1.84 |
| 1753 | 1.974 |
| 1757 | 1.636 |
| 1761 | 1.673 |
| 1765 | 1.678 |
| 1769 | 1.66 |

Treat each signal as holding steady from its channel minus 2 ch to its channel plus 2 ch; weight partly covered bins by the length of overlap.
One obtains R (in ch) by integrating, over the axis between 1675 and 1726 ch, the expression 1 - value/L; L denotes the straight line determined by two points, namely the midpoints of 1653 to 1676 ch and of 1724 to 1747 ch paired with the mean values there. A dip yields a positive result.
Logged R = -3.3 ch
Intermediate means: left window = 1.8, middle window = 1.93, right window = 1.81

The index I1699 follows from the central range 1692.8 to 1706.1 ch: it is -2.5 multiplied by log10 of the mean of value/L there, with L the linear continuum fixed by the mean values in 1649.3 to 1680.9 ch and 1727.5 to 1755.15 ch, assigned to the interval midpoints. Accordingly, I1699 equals -0.06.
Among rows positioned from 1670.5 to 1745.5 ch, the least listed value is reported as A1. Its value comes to 1.585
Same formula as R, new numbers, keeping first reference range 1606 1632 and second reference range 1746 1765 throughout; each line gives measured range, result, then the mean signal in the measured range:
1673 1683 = -0.1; 1.76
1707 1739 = -4.4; 2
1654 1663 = -0.1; 1.76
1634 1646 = 0.9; 1.61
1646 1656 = 0.9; 1.59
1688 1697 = -0.3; 1.81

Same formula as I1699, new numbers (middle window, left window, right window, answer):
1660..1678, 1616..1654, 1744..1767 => -0.090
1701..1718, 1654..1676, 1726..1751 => -0.114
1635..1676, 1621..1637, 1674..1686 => 0.008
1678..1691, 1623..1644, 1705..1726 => 0.104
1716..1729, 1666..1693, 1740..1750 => -0.188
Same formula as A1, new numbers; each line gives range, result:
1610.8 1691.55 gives 1.463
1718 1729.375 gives 1.802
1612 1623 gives 1.782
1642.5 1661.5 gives 1.542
